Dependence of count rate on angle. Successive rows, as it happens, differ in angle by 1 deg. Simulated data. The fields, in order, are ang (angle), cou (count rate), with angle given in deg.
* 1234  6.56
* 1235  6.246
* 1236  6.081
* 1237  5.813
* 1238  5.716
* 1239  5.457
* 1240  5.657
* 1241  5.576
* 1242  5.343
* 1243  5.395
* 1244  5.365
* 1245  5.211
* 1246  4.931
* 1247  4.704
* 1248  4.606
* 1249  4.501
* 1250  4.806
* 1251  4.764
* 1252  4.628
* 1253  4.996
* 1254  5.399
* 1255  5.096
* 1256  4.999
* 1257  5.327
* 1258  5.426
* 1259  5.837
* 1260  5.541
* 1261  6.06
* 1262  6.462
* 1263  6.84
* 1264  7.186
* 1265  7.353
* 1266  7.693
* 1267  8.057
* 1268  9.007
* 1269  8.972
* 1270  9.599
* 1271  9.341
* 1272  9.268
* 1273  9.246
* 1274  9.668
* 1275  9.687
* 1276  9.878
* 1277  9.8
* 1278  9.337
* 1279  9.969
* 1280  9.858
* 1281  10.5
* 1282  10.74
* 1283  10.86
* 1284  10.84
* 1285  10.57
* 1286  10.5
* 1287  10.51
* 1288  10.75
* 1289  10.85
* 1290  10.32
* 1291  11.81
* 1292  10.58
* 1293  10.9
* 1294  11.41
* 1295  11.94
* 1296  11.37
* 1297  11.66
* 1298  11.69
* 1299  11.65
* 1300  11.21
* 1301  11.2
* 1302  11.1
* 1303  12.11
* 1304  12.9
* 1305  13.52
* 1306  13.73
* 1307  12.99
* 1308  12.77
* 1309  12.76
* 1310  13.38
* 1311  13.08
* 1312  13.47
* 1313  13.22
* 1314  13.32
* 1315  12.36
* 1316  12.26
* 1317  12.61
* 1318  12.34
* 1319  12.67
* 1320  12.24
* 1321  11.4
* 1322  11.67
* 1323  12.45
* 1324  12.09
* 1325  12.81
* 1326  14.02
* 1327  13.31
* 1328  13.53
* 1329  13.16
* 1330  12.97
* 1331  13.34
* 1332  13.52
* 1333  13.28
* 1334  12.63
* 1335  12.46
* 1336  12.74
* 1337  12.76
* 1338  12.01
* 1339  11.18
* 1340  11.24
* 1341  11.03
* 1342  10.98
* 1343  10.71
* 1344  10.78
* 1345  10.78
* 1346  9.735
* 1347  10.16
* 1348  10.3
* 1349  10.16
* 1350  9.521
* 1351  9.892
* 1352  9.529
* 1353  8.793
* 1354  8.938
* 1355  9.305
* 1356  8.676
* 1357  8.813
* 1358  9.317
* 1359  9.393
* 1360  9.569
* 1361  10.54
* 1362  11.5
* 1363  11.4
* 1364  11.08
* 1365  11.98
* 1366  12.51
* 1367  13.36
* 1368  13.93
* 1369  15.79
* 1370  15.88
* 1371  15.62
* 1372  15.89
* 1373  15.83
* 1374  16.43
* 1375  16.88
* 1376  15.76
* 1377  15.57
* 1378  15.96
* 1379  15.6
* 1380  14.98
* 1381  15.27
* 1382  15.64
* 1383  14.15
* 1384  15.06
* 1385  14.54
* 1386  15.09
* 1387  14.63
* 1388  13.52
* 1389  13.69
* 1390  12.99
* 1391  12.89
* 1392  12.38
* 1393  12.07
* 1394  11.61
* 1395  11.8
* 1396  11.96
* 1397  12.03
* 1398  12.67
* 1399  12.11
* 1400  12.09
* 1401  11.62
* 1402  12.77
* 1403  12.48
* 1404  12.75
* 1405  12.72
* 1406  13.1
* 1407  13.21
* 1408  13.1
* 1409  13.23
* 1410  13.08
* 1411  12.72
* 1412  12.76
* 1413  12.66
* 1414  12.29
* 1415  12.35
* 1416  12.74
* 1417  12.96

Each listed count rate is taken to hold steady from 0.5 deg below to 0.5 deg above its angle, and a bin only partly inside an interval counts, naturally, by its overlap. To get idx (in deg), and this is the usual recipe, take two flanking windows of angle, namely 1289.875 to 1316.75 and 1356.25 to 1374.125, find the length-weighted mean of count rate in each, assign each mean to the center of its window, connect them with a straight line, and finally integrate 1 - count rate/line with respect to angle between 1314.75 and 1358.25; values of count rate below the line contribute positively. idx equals 3.2 deg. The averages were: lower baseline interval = 12.2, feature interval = 11.5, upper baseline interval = 12.6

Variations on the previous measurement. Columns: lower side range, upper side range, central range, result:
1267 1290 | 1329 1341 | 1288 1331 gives -3.55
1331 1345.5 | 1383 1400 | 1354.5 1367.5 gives 1.93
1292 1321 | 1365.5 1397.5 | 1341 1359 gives 4.90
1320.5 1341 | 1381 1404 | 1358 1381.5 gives -1.66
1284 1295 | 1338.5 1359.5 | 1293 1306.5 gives -1.52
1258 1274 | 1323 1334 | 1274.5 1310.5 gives -4.41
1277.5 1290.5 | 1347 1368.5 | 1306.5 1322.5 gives -3.44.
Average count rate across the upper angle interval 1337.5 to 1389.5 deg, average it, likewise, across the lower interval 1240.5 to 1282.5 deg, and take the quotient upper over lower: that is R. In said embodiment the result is 1.76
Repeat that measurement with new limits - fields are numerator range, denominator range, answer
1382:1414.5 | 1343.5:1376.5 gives 1.10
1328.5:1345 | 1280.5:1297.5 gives 1.11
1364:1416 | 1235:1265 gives 2.49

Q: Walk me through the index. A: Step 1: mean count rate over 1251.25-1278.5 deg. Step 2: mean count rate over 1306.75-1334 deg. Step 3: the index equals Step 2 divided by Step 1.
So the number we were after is 1.7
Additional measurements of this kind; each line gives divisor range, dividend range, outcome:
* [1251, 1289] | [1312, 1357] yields 1.41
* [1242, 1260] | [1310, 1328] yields 2.50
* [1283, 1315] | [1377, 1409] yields 1.13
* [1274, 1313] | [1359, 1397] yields 1.21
